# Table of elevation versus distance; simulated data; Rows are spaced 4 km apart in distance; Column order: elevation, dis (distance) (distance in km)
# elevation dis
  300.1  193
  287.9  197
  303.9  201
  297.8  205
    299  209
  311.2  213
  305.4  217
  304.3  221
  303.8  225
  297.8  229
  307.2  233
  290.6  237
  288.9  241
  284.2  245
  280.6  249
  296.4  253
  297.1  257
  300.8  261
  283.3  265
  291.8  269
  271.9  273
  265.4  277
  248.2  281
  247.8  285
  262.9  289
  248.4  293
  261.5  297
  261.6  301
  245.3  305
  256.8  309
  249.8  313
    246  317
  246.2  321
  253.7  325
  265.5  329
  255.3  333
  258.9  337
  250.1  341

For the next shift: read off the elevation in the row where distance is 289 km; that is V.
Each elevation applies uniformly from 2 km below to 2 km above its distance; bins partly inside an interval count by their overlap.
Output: 262.9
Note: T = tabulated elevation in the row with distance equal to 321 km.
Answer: 246.2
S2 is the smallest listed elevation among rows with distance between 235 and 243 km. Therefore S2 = 288.9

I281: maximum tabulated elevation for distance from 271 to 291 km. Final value 271.9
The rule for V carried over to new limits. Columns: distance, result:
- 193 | 300.1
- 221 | 304.3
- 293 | 248.4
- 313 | 249.8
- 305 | 245.3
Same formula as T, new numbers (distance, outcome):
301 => 261.6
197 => 287.9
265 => 283.3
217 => 305.4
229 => 297.8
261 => 300.8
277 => 265.4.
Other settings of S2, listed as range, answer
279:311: 245.3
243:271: 280.6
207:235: 297.8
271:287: 247.8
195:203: 287.9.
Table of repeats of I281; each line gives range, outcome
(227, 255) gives 307.2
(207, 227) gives 311.2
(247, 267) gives 300.8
